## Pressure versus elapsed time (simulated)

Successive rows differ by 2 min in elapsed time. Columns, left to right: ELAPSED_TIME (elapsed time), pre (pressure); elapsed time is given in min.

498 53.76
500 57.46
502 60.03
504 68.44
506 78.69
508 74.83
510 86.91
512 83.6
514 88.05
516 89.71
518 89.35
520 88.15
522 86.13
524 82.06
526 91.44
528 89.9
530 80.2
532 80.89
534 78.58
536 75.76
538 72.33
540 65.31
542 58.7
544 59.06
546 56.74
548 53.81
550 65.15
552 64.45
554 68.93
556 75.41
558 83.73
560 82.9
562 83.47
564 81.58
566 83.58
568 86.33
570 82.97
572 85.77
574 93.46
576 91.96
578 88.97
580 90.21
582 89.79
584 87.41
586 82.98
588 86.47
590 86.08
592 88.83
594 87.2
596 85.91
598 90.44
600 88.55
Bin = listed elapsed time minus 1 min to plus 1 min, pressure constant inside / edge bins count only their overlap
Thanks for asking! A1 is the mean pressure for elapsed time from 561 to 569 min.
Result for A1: 83.7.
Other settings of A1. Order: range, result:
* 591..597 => 87.3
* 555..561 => 80.7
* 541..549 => 57.1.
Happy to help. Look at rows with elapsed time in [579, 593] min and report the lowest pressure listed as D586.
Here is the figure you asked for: 82.98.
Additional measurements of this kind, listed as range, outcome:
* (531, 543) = 58.7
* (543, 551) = 53.81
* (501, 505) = 60.03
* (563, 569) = 81.58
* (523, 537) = 75.76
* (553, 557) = 68.93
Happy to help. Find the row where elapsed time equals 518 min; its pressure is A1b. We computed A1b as 89.35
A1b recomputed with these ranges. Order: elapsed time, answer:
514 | 88.05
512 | 83.6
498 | 53.76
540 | 65.31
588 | 86.47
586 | 82.98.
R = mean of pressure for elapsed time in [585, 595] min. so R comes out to 86.3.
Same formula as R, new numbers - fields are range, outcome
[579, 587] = 87.6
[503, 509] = 74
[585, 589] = 84.7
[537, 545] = 63.8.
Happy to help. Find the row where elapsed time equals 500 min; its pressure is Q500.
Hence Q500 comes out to 57.46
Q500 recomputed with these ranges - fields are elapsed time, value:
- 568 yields 86.33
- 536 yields 75.76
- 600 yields 88.55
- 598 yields 90.44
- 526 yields 91.44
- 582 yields 89.79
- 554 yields 68.93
